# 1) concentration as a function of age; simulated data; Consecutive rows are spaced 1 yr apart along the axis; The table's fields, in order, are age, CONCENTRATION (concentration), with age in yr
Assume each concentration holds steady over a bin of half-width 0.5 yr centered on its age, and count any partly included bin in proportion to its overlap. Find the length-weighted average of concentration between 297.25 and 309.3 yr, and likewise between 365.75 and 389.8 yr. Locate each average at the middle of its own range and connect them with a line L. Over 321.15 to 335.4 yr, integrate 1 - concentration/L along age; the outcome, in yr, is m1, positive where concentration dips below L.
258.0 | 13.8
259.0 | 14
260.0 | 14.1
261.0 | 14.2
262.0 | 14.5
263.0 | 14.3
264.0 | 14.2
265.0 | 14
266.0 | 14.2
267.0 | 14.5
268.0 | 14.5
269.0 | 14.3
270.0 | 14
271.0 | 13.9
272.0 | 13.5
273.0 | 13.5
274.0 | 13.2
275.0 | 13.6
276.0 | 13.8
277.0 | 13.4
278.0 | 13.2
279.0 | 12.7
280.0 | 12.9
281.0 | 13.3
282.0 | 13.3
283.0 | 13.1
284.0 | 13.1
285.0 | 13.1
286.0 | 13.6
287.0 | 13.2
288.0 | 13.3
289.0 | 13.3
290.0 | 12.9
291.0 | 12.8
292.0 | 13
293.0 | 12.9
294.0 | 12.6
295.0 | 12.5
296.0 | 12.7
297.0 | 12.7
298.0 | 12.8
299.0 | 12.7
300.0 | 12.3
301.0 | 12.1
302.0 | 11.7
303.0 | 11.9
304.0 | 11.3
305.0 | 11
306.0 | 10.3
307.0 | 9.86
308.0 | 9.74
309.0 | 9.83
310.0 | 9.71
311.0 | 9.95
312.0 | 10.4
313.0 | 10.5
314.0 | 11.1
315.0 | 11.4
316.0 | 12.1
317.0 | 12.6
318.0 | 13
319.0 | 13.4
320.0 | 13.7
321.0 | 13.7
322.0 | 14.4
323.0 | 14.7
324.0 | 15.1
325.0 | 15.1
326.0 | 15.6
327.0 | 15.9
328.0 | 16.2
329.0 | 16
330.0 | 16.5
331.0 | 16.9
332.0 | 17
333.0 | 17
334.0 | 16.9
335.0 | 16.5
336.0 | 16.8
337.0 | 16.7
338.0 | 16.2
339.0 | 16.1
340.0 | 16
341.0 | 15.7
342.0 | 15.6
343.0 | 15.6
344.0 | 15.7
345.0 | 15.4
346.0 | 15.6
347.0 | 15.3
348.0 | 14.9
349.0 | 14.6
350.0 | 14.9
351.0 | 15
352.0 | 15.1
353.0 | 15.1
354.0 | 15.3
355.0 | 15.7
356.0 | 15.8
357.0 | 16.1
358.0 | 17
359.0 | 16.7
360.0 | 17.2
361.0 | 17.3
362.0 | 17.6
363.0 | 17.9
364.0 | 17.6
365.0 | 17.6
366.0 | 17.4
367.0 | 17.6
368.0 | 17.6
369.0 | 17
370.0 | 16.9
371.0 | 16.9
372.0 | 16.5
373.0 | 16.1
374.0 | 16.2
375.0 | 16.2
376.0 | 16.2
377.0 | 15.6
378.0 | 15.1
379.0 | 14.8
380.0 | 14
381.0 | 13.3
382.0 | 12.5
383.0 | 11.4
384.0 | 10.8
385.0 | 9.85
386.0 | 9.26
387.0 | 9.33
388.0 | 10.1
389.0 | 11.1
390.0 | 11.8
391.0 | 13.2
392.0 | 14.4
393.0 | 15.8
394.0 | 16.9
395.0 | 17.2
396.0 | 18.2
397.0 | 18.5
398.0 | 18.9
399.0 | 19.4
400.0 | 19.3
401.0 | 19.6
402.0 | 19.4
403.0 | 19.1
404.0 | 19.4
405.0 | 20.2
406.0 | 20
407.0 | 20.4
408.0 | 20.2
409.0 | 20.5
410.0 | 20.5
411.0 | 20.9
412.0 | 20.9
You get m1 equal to -4.2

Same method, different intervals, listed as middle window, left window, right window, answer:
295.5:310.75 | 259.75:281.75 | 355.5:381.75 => 3.44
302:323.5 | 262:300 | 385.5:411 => 4.07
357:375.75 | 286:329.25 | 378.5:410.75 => -2.75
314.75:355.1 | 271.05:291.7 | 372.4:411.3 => -1.84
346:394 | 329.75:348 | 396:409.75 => 7.38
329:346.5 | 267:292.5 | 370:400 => -2.72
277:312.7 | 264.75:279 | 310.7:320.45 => 1.72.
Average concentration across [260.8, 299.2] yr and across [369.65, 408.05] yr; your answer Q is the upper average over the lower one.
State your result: 1.2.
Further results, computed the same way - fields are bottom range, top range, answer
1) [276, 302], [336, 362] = 1.22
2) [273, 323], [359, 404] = 1.27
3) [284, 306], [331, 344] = 1.30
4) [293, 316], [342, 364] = 1.40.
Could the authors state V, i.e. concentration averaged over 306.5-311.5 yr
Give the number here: 9.82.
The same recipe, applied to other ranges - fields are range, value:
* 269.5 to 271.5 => 13.9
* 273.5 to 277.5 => 13.5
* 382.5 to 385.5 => 10.7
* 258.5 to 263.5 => 14.2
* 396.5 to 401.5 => 19.1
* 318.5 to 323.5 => 14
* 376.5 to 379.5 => 15.2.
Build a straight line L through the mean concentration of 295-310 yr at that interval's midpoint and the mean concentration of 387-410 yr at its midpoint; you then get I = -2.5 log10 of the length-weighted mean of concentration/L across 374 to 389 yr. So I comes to 0.26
